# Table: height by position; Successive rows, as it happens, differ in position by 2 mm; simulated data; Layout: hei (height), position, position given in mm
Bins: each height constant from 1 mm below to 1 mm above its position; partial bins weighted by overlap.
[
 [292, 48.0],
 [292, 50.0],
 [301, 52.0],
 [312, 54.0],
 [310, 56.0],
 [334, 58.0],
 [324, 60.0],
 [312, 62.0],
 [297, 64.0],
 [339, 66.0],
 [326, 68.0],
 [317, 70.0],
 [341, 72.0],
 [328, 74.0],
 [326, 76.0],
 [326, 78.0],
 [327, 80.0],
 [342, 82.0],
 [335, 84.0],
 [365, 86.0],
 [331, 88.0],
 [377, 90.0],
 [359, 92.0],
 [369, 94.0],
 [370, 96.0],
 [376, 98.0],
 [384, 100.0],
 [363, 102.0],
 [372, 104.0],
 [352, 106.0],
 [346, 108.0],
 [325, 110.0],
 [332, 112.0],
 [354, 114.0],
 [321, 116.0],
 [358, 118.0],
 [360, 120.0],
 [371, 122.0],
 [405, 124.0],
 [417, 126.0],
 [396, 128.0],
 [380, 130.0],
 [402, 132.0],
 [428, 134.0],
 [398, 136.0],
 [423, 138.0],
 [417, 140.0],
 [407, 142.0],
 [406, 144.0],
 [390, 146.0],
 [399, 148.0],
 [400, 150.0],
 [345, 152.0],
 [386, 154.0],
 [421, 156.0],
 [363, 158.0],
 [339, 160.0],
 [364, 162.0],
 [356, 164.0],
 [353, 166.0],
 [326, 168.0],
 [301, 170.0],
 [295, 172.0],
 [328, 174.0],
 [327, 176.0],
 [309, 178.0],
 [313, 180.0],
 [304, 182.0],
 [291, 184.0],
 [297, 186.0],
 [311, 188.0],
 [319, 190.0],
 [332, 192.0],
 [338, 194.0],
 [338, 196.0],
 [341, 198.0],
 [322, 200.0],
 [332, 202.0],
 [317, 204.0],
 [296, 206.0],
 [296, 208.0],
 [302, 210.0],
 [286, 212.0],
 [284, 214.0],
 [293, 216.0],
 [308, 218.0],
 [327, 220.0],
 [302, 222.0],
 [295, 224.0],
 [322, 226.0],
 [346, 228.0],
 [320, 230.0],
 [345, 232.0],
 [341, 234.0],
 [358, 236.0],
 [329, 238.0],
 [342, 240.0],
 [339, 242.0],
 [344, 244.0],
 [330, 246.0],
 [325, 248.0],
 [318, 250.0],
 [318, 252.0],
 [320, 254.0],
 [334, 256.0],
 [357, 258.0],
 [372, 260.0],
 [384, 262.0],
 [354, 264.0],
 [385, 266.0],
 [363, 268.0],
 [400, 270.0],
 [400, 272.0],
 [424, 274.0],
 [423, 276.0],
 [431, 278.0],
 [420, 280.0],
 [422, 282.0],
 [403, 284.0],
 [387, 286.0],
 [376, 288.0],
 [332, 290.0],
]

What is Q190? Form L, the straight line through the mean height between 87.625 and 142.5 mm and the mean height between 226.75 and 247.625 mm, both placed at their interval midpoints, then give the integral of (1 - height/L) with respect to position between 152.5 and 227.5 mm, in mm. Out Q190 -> 6.4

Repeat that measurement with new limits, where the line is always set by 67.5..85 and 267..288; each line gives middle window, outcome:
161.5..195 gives 4.32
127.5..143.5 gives -2.47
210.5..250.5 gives 6.77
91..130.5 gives -2.58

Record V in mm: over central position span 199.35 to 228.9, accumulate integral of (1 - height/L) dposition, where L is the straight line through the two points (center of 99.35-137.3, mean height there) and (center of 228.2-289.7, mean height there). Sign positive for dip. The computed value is 4.7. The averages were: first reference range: 372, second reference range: 365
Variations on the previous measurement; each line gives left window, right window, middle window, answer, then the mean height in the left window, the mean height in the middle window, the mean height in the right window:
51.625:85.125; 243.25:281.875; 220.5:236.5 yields 1.5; 324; 328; 370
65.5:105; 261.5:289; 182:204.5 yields 3.3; 349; 321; 398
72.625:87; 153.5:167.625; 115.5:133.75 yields -1.5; 336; 382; 366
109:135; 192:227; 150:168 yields -0.9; 373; 366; 312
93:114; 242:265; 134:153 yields -2.5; 359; 400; 341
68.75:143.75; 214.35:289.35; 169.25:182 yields 1.7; 365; 312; 355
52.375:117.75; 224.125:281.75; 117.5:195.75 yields -2.9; 340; 361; 359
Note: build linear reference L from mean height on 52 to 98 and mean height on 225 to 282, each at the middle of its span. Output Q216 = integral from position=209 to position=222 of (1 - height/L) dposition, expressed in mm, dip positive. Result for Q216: 2.0 mm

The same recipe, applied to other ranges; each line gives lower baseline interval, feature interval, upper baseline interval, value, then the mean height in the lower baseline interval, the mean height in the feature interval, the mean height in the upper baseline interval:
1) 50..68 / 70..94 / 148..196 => -1.6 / 315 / 342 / 337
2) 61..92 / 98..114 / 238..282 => -0.8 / 333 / 355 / 366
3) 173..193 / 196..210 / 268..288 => 0.6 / 313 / 318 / 408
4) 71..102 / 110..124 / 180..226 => -0.5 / 351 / 352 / 311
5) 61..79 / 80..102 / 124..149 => -0.6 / 324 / 359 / 405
